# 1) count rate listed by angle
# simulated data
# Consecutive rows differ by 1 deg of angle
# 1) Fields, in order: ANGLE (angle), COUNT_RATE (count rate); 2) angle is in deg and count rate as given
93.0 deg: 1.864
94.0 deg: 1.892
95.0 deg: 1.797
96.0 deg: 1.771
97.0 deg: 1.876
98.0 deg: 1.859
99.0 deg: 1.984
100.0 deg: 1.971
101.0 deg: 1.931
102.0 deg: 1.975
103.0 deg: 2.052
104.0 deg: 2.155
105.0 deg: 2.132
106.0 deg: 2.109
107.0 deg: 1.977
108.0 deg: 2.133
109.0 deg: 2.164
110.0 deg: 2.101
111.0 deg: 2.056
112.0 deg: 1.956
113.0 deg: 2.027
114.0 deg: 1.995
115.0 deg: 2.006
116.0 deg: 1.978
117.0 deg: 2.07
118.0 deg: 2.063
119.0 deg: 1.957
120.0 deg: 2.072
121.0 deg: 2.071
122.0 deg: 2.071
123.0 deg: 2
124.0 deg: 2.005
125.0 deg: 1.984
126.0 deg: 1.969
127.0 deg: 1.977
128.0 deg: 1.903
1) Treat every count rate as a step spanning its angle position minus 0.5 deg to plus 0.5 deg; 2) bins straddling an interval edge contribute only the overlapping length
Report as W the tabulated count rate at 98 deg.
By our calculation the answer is 1.859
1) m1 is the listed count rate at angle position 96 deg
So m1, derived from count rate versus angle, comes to 1.771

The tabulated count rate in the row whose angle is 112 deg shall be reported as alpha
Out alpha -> 1.956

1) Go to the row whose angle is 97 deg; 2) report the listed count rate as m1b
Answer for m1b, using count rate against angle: 1.876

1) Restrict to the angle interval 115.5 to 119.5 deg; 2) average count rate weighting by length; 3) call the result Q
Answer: 2.02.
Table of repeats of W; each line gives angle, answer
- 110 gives 2.101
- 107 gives 1.977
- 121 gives 2.071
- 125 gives 1.984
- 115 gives 2.006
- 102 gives 1.975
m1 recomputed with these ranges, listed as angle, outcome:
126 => 1.969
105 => 2.132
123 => 2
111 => 2.056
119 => 1.957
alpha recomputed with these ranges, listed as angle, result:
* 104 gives 2.155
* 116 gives 1.978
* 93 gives 1.864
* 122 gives 2.071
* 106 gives 2.109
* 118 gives 2.063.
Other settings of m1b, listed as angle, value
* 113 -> 2.027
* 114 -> 1.995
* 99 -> 1.984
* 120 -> 2.072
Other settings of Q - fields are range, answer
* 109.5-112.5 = 2.04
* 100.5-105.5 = 2.05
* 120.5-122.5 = 2.07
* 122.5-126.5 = 1.99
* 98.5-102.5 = 1.97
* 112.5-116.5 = 2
